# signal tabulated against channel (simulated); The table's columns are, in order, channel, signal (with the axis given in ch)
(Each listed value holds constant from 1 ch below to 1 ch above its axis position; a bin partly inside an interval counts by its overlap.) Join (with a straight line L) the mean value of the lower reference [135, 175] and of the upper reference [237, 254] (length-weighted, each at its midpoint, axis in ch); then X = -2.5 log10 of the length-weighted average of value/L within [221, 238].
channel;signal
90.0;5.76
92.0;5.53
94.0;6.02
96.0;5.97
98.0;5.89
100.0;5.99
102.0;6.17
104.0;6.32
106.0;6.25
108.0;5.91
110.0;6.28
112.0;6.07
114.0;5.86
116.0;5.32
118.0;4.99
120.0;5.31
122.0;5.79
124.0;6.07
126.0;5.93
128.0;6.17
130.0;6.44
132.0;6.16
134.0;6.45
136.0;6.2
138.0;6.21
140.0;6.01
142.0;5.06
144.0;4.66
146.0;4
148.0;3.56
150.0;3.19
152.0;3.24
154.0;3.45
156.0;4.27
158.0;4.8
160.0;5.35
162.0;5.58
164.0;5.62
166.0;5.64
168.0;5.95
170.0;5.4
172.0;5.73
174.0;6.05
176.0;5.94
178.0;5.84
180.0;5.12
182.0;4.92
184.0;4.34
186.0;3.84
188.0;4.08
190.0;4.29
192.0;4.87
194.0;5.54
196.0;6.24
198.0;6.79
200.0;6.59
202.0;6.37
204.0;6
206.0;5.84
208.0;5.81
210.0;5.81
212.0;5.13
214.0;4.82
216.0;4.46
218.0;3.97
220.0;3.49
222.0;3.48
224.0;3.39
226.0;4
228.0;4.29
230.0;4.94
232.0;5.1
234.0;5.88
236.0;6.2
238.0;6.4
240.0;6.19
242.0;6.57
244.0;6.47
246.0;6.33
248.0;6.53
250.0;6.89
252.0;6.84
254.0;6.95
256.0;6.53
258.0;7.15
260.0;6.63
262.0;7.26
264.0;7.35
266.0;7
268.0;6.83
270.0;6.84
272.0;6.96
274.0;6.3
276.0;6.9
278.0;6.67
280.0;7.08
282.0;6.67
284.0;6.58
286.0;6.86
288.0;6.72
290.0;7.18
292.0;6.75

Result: 0.30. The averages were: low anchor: 5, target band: 4.76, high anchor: 6.55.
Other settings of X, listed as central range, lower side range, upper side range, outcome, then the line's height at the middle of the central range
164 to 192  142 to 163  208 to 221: -0.17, 4.44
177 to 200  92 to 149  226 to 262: 0.17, 5.99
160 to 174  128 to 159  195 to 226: -0.13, 5.03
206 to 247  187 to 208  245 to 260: 0.21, 6.23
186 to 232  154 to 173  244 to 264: 0.20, 6.04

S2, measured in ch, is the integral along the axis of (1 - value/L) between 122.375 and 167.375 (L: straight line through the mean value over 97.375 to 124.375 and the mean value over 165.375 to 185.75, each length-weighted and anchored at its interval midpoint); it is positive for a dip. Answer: 3.6 ch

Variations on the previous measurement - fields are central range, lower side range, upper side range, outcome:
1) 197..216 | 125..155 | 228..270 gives 0.3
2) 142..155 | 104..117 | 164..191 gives 4.1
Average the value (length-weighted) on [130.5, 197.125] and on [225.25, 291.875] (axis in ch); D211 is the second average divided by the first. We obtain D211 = 1.3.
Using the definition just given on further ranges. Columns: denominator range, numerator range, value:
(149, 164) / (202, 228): 1.09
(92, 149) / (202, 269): 1.01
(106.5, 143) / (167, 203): 0.92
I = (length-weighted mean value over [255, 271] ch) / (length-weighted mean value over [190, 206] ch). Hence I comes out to 1.17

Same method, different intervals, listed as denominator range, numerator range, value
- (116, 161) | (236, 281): 1.31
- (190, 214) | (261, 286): 1.19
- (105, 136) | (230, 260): 1.08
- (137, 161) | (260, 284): 1.53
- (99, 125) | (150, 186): 0.86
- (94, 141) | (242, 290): 1.14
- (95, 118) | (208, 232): 0.74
